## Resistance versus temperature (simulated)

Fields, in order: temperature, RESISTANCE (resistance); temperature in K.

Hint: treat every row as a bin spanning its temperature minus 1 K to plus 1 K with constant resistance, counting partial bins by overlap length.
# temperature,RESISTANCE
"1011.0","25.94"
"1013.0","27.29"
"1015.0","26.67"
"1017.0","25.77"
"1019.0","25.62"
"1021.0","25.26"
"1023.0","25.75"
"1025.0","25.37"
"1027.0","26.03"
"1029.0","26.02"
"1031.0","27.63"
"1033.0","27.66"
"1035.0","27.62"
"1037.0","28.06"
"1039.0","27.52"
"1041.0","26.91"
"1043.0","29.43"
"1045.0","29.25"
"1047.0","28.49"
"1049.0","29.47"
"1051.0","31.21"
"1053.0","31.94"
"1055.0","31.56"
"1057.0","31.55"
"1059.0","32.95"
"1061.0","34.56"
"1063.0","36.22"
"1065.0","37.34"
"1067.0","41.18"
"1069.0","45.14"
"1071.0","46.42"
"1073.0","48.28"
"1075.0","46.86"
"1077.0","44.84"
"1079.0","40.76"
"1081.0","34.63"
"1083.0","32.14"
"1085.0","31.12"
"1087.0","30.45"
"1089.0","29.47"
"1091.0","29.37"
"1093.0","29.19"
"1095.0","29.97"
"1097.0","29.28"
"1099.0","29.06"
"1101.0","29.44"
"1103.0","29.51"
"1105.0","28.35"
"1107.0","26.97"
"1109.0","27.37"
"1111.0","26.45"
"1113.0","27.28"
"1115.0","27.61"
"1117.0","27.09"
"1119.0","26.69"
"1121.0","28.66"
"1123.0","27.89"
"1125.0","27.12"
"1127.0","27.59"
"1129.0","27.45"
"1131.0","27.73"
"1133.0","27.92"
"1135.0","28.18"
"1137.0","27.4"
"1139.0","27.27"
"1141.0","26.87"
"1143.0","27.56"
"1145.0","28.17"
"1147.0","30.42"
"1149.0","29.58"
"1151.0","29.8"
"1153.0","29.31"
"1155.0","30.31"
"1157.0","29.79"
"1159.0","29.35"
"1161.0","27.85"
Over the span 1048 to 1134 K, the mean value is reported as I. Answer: 32.2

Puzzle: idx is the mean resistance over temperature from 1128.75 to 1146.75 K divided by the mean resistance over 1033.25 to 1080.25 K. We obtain 0.79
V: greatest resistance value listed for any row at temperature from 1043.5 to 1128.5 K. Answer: 48.28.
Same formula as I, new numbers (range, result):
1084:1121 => 28.6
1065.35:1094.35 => 37.7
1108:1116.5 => 27.2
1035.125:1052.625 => 28.8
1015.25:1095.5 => 32.2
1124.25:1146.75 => 27.7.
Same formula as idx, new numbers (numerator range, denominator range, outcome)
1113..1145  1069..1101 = 0.77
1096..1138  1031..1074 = 0.84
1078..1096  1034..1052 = 1.11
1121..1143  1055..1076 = 0.70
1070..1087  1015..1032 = 1.54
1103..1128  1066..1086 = 0.67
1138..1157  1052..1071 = 0.79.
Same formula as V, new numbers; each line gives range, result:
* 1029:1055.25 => 31.94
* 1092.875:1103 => 29.97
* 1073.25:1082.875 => 46.86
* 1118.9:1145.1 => 28.66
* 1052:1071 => 46.42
